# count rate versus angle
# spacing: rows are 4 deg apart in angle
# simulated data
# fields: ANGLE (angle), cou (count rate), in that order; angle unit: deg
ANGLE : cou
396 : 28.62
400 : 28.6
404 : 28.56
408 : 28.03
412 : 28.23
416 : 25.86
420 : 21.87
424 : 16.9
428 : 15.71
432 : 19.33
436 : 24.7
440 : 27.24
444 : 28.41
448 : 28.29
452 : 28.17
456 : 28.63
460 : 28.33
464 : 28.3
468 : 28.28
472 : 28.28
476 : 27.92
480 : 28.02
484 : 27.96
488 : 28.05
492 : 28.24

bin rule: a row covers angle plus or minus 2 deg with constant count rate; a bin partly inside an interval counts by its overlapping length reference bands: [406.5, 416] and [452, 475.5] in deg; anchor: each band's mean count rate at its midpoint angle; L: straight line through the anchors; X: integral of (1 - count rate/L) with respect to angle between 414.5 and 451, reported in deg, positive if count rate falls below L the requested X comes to 6.1 deg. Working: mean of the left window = 27.7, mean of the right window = 28.3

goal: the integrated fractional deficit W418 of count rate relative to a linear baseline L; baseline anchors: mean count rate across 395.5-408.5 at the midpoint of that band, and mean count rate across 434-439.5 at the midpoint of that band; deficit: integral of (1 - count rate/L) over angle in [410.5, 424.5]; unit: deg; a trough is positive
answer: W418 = 1.8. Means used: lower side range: 28.5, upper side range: 25.4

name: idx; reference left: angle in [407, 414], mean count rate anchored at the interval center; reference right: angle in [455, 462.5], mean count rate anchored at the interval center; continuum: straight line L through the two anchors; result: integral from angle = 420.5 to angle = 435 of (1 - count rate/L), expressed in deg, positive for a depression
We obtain 5.1 deg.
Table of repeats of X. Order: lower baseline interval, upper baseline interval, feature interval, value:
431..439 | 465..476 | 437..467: -3.1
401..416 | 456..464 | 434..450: 0.6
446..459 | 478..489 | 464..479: 0.0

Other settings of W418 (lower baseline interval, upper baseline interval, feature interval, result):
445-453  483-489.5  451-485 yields -0.1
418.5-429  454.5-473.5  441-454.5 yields -2.2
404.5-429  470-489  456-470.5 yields -0.8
